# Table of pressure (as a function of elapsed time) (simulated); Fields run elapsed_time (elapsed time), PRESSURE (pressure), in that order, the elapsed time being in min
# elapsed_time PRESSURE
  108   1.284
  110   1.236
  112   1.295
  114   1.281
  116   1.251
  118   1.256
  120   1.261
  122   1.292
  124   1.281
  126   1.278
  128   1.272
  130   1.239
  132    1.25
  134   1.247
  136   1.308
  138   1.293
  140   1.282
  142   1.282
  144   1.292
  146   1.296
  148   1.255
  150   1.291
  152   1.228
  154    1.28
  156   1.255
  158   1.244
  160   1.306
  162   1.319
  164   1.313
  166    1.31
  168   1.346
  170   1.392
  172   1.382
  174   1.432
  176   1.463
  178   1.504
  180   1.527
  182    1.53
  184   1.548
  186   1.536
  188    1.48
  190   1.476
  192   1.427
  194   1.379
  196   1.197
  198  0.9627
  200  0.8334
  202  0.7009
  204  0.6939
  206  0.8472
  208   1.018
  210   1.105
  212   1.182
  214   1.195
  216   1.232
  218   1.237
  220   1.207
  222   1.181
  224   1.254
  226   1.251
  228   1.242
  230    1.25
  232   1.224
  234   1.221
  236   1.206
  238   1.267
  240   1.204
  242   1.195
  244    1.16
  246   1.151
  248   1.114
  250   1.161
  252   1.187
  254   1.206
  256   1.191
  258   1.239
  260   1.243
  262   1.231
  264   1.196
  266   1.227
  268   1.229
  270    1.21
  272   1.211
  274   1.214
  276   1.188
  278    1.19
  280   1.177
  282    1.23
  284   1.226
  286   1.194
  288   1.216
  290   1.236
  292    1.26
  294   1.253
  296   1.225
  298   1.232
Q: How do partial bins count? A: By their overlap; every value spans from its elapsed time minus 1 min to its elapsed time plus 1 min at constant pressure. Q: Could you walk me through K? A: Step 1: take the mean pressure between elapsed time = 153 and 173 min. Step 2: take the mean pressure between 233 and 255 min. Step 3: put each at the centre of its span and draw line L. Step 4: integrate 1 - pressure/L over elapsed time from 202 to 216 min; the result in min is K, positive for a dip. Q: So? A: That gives 2.7 min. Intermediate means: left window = 1.31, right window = 1.19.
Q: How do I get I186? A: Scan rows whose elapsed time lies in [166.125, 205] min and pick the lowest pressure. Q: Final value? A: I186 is 0.6939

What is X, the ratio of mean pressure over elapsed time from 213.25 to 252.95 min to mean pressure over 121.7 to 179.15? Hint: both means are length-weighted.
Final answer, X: 0.92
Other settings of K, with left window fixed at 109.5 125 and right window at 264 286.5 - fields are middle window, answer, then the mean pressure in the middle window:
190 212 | 3.43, 1.04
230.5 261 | 0.53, 1.2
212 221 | 0.13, 1.21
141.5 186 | -3.82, 1.36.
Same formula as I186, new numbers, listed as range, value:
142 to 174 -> 1.228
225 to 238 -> 1.206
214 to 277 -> 1.114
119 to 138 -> 1.239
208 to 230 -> 1.018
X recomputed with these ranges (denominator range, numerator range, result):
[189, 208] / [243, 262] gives 1.12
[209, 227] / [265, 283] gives 1.00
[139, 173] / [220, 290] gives 0.93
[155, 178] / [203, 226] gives 0.82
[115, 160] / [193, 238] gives 0.88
